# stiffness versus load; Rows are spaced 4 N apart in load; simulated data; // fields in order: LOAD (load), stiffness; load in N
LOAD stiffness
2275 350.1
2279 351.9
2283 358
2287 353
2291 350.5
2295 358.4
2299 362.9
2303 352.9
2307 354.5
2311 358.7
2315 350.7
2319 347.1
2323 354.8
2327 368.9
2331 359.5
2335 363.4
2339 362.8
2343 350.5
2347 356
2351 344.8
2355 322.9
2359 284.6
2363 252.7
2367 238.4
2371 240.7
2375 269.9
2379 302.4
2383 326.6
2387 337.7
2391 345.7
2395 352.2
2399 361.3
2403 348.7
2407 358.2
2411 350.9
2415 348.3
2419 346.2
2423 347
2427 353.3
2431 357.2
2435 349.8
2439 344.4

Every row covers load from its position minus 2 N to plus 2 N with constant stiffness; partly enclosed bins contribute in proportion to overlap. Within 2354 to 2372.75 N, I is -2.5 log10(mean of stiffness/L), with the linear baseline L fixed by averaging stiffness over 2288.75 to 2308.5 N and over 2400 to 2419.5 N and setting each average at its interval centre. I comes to 0.31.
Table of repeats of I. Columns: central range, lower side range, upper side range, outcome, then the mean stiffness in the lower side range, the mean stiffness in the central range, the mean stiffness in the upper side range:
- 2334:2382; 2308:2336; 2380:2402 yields 0.144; 357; 307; 343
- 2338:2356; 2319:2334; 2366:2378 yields -0.117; 359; 348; 255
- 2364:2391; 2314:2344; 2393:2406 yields 0.224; 358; 289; 354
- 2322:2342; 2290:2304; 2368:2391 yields -0.094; 357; 362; 297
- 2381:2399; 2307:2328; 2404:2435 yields 0.030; 355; 343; 351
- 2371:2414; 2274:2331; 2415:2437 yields 0.065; 355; 331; 350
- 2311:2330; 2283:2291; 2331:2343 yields 0.007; 354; 356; 360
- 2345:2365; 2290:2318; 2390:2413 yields 0.137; 355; 312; 353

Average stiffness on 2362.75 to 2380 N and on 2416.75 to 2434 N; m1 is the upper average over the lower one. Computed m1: 1.35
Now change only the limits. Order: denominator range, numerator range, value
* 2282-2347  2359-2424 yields 0.89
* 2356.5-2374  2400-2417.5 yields 1.37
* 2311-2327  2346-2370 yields 0.83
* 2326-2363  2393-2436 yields 1.03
